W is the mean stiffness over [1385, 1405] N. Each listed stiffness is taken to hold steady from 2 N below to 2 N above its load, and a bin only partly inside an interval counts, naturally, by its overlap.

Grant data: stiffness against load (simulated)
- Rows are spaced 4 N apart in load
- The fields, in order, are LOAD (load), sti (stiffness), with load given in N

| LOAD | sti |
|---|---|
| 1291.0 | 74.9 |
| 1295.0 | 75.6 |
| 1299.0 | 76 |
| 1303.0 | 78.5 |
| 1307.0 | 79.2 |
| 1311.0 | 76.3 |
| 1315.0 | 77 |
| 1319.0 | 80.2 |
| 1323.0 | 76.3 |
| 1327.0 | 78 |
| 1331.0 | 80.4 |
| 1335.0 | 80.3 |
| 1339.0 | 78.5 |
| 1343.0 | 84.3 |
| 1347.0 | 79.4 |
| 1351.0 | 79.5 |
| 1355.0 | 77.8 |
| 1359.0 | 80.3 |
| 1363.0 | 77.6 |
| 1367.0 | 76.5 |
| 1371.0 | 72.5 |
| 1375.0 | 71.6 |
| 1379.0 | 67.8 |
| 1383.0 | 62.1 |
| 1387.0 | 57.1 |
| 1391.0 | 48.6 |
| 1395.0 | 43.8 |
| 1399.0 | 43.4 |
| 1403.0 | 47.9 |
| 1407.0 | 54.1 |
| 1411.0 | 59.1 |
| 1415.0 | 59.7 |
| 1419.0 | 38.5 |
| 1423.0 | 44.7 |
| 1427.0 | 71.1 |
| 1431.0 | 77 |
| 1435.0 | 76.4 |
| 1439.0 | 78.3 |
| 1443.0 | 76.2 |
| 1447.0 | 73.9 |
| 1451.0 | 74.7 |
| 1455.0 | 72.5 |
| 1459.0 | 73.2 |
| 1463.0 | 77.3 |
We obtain 48.2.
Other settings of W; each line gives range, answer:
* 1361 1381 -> 73.2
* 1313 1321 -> 78.6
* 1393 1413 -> 49.7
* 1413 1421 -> 49.1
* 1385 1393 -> 52.9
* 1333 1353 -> 80.4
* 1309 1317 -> 76.7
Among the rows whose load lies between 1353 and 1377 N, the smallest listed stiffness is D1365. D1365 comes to 71.6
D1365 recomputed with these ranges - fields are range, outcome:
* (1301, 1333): 76.3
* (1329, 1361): 77.8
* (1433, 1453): 73.9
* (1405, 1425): 38.5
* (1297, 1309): 76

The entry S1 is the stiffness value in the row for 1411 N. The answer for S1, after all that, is 59.1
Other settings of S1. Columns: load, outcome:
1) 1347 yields 79.4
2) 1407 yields 54.1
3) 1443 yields 76.2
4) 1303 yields 78.5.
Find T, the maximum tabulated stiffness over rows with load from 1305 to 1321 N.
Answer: 80.2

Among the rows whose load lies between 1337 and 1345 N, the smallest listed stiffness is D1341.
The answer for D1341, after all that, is 78.5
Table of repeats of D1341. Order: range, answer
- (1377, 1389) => 57.1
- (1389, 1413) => 43.4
